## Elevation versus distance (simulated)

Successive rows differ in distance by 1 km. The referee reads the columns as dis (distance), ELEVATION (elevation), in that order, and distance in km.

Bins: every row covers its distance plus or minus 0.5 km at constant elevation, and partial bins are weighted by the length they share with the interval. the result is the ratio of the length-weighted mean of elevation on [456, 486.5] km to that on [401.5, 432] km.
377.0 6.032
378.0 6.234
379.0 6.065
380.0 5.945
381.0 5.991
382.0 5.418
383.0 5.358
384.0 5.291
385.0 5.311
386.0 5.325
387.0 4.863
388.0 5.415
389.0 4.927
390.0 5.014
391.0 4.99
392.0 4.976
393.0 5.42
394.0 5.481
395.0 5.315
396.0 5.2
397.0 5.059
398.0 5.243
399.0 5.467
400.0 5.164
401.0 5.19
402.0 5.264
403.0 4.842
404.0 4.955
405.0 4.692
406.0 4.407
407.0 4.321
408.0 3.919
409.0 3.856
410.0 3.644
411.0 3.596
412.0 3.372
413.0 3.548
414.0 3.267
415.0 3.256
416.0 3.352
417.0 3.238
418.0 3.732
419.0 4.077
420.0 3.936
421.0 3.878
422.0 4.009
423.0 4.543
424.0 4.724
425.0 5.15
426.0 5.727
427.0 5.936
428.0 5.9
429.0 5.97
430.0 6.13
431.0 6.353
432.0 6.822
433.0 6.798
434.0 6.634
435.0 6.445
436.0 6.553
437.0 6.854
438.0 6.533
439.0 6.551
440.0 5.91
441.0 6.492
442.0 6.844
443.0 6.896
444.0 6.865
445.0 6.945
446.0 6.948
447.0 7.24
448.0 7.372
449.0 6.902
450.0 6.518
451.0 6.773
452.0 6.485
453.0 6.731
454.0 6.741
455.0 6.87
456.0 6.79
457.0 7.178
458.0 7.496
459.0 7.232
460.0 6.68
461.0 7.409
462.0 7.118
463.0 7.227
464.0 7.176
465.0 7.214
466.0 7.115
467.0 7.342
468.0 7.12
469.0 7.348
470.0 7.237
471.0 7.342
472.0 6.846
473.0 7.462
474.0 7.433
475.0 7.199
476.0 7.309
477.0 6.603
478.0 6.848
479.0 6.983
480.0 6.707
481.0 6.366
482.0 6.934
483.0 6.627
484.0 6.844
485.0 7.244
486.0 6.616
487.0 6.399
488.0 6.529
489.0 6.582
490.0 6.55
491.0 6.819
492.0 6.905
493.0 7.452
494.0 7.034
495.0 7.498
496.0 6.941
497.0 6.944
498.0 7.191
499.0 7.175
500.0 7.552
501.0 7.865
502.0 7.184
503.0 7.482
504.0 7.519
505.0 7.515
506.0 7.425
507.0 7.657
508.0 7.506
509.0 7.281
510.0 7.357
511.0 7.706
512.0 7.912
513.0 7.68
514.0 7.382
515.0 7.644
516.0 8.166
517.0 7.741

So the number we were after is 1.57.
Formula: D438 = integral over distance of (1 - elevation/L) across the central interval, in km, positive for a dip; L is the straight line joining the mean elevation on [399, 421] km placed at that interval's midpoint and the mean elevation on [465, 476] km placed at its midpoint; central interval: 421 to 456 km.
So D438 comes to -4.6 km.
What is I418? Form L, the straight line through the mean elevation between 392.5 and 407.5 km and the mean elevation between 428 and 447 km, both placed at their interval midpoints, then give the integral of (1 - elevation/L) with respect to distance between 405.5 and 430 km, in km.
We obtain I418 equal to 6.5 km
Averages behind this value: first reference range 5.07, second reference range 6.58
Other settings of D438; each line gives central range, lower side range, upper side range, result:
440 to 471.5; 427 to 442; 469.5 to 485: -1.40 km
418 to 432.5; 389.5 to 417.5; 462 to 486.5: 0.37 km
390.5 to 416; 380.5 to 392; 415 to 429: 1.84 km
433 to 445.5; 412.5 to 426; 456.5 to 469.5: -2.75 km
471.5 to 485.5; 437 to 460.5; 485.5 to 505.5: 0.07 km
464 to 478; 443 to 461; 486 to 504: -0.38 km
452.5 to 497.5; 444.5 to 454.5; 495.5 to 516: 0.83 km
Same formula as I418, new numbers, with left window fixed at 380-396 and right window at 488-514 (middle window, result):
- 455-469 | -1.2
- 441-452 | -1.0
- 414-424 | 3.5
